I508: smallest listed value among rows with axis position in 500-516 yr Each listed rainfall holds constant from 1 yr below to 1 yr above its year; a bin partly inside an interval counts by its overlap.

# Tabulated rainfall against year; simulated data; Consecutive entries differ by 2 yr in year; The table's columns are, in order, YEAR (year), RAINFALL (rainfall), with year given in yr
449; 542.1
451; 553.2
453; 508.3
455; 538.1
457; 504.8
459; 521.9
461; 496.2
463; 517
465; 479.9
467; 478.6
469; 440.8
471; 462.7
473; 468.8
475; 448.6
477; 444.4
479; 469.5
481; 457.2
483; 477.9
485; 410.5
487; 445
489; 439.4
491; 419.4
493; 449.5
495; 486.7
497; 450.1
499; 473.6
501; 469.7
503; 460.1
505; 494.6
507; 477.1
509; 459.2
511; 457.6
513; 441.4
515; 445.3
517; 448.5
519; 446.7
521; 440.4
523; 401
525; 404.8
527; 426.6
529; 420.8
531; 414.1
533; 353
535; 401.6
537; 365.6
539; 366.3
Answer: 441.4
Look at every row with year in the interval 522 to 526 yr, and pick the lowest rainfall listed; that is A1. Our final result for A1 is 401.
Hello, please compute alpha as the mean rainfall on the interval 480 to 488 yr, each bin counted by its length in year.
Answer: 448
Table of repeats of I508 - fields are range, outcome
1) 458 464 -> 496.2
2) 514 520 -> 445.3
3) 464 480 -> 440.8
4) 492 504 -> 449.5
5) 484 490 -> 410.5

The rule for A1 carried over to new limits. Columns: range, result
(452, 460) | 504.8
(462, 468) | 478.6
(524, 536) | 353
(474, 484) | 444.4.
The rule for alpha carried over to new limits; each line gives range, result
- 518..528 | 424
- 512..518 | 445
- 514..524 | 436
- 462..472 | 476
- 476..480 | 457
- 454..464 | 516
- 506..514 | 459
